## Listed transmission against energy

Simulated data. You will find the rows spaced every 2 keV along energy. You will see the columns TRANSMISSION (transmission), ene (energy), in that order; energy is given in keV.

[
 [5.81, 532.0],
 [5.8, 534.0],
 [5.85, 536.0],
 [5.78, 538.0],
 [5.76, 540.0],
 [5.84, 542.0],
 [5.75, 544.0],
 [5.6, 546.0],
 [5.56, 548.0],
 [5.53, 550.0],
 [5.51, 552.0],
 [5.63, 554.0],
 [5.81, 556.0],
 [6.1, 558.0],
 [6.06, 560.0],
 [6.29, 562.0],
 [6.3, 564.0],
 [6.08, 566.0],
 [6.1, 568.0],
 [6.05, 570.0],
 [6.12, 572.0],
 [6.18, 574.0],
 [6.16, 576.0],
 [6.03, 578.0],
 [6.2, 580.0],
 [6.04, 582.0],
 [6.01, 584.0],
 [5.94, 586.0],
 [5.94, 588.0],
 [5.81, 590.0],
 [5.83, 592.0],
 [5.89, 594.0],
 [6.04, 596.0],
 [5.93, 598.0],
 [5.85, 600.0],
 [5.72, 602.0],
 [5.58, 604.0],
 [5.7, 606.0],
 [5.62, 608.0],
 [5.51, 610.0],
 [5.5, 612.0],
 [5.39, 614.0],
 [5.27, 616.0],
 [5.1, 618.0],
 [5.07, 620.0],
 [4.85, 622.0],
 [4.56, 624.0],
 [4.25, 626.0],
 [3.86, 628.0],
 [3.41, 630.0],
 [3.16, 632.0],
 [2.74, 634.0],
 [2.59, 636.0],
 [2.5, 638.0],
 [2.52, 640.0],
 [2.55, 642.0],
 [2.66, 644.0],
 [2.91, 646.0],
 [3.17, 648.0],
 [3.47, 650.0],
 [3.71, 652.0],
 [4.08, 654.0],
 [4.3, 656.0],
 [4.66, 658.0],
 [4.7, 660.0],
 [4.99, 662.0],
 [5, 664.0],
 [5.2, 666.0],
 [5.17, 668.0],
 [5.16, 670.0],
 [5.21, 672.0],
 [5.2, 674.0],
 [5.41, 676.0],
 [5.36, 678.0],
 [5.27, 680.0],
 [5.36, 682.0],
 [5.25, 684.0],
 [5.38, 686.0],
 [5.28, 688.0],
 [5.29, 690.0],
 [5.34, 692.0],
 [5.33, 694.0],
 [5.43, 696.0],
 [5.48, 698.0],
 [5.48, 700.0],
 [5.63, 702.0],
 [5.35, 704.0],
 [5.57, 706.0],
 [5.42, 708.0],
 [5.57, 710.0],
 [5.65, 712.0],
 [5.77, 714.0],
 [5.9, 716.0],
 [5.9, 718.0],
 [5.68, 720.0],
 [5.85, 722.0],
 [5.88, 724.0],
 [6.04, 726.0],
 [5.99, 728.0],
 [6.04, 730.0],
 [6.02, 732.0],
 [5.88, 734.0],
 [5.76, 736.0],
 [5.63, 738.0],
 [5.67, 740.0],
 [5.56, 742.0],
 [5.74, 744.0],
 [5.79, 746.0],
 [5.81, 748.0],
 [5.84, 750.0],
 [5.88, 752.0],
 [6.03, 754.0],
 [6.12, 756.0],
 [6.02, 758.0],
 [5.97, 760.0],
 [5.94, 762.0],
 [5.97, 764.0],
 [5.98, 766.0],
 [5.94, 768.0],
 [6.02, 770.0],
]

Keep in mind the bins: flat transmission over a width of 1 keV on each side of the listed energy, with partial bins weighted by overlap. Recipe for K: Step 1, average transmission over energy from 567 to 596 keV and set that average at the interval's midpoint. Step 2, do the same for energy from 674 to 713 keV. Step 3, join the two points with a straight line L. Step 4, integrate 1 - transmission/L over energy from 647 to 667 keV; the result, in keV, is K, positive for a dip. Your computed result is 4.6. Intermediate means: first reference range 6.02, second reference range 5.41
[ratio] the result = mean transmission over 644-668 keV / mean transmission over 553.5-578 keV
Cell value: 0.69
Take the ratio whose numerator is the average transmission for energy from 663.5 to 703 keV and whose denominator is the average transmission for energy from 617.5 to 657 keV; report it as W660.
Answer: 1.50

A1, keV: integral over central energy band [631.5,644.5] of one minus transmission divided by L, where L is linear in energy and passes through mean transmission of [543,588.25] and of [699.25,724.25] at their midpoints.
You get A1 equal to 7.1 keV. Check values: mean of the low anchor 5.96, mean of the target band 2.66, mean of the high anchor 5.66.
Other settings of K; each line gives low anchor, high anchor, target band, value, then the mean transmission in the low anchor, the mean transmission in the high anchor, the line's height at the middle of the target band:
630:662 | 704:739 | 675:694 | -3.03 keV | 3.37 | 5.78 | 4.6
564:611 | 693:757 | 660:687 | 2.81 keV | 5.94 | 5.74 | 5.81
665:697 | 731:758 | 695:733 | -0.99 keV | 5.29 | 5.83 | 5.57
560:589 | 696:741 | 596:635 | 6.97 keV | 6.1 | 5.73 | 6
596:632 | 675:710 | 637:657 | 7.81 keV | 5.1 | 5.4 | 5.22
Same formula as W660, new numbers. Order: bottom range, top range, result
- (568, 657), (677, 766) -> 1.18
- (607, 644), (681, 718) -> 1.34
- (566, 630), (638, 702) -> 0.83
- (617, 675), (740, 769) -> 1.46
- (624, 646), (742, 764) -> 1.91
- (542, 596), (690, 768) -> 0.97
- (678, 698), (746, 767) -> 1.11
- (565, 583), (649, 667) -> 0.73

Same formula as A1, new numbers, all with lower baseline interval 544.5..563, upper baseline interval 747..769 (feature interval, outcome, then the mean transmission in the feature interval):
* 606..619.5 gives 1.0 keV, 5.41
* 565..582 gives -0.9 keV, 6.11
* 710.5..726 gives 0.3 keV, 5.81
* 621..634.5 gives 4.6 keV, 3.87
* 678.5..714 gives 2.9 keV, 5.43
